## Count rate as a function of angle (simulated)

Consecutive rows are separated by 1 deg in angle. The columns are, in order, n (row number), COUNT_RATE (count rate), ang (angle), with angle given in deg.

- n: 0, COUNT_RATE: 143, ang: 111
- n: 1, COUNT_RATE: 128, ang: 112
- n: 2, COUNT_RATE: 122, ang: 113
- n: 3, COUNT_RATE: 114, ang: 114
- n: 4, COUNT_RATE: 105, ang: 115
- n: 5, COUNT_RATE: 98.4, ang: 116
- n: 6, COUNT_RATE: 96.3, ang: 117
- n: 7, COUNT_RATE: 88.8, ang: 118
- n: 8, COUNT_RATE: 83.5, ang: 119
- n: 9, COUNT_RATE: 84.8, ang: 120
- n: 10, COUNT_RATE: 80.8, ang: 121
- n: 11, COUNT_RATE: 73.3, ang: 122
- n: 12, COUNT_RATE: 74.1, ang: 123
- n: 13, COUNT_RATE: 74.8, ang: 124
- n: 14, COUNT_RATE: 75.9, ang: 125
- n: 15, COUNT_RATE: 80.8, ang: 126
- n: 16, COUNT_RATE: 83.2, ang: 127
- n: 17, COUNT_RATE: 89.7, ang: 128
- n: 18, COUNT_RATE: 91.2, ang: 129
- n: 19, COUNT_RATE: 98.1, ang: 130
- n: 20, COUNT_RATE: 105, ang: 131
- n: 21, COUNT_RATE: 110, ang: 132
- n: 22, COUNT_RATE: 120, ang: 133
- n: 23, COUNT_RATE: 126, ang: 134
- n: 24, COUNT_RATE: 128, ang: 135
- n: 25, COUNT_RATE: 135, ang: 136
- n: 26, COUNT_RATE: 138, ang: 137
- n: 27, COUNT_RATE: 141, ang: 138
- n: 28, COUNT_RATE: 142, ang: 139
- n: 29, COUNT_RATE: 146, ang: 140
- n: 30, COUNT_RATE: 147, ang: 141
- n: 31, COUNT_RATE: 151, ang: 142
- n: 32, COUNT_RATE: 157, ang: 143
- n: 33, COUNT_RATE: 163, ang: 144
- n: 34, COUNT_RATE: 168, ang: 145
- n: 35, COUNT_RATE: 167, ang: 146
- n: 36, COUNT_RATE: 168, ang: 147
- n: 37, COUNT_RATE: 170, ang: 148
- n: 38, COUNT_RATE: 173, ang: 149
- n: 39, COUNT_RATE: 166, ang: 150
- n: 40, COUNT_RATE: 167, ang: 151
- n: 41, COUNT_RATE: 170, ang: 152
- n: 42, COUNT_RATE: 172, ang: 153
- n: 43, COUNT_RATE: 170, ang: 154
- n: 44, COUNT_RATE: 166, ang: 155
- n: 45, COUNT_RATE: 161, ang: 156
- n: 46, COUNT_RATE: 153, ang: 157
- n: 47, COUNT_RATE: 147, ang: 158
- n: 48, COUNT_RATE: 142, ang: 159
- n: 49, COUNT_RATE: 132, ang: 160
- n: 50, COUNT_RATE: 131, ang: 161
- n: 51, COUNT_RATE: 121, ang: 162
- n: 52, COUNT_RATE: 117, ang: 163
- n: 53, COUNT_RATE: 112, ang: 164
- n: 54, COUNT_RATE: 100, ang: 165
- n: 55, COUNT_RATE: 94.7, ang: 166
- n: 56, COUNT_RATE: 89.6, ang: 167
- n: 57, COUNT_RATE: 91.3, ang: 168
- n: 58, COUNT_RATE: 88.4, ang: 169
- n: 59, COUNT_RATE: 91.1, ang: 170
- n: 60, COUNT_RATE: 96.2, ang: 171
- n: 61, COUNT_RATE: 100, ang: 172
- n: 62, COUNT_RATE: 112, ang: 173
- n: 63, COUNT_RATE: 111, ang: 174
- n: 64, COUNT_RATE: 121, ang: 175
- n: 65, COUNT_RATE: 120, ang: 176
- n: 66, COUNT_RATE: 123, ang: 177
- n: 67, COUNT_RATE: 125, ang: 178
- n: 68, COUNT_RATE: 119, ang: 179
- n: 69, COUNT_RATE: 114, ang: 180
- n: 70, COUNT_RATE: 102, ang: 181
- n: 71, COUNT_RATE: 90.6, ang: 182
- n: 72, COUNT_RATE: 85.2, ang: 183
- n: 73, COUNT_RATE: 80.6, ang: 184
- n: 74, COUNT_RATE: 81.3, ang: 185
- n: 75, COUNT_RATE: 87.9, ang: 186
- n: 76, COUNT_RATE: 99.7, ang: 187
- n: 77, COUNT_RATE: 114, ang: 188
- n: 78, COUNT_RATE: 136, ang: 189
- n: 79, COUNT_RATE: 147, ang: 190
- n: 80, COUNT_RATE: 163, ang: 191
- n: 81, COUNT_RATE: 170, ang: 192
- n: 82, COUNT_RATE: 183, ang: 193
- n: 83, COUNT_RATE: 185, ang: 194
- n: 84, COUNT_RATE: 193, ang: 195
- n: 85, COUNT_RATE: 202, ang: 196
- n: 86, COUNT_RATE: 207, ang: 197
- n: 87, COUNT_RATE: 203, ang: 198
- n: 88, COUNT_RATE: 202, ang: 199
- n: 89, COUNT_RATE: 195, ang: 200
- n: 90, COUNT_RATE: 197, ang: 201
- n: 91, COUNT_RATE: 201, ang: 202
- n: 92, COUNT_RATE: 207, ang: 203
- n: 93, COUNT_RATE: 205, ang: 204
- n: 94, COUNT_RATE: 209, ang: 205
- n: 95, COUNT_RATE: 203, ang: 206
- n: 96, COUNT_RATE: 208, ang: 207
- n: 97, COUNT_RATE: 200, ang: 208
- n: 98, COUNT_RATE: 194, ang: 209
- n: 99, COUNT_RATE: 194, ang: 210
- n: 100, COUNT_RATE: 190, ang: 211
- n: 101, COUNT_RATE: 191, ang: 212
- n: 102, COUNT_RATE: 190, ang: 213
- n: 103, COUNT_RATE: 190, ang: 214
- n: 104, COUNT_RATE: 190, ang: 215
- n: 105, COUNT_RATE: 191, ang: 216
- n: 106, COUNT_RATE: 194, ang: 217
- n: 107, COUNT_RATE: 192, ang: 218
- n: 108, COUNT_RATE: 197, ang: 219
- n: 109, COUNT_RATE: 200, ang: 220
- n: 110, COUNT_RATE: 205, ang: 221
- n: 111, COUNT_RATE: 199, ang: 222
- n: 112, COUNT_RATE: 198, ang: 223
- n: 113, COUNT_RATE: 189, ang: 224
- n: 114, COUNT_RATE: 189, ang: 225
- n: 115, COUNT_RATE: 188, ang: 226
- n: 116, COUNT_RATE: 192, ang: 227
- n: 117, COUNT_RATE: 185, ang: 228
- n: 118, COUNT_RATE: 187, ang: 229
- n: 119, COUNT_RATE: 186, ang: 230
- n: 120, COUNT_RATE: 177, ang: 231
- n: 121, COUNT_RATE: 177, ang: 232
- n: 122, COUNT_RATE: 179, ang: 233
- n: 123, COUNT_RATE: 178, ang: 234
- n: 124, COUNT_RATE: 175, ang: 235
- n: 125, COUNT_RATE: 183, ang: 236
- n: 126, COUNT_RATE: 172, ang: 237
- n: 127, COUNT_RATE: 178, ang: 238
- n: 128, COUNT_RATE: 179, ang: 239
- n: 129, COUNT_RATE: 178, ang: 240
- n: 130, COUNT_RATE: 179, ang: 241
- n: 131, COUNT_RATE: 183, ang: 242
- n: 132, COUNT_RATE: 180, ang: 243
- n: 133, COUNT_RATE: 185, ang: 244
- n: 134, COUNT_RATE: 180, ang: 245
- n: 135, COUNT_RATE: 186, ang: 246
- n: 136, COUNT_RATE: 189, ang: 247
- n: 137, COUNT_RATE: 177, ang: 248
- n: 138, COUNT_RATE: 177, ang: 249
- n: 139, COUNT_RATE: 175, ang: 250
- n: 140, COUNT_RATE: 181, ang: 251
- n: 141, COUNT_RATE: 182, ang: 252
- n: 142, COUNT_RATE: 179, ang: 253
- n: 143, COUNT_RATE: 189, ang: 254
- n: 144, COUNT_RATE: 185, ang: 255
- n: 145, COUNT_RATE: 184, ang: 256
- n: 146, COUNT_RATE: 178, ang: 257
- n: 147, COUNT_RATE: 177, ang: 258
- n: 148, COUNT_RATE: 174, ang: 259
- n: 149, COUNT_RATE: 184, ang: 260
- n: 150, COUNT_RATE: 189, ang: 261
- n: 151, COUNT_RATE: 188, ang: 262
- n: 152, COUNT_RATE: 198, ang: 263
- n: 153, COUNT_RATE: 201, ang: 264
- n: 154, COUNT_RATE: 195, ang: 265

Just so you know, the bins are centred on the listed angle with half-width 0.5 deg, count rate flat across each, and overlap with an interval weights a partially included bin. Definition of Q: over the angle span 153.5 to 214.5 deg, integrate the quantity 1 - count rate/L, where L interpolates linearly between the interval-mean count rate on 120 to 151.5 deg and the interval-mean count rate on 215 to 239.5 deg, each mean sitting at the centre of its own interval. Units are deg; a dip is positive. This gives 4.8 deg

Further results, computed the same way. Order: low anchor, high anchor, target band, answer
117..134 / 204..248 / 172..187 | 3.9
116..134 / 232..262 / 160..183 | 3.1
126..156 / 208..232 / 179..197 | 4.1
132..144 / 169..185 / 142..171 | -3.9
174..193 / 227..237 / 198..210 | -4.8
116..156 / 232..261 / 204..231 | -4.6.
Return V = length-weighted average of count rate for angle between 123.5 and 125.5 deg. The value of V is 75.3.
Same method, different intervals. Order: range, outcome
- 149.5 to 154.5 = 169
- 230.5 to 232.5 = 177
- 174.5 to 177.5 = 121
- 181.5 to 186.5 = 85.1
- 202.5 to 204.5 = 206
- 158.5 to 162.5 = 132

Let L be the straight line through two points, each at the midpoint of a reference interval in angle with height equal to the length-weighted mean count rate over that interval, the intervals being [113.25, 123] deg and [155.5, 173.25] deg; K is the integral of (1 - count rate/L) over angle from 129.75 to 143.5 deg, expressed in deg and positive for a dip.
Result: -4.2 deg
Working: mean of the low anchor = 91.5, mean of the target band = 132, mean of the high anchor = 116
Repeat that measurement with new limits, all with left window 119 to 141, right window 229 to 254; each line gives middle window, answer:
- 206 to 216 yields -2.2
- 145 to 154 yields -3.9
